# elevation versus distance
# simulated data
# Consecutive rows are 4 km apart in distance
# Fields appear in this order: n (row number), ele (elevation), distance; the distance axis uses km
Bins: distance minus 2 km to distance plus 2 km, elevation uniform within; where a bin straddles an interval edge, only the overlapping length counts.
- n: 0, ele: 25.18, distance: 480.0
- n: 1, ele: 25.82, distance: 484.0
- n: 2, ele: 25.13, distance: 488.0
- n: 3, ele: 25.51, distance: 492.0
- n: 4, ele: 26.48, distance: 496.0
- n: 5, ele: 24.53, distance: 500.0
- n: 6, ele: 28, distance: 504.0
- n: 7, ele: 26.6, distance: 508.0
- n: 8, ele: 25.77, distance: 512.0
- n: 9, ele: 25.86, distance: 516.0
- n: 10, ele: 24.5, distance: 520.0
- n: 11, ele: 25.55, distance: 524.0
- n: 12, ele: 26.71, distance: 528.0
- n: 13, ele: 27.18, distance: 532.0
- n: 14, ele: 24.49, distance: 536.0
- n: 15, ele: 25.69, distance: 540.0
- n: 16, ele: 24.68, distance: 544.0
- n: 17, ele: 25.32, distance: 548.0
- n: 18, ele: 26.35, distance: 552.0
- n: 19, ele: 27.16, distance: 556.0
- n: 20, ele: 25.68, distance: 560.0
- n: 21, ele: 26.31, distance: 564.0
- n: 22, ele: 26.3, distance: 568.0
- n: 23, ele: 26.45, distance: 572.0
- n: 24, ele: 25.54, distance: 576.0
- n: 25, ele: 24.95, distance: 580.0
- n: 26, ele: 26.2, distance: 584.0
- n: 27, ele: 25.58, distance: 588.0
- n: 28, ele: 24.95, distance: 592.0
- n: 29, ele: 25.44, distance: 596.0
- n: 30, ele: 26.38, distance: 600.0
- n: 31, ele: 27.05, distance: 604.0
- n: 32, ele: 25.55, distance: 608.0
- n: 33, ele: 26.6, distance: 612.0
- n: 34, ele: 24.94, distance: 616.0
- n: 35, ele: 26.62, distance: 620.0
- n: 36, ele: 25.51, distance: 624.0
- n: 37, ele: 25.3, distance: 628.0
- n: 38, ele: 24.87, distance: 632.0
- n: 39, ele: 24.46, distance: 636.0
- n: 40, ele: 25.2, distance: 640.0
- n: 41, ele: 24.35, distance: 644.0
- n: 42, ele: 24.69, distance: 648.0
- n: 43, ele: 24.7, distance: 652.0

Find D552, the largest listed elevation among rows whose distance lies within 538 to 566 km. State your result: 27.16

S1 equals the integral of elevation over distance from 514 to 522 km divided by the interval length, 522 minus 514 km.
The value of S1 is 25.2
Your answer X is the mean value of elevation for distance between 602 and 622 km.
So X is 26.2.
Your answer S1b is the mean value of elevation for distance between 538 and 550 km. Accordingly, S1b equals 25.2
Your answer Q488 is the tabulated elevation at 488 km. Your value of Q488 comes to 25.13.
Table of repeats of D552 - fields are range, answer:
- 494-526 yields 28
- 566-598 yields 26.45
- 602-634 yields 27.05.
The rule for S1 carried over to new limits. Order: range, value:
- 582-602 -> 25.7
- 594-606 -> 26.3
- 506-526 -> 25.7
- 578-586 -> 25.6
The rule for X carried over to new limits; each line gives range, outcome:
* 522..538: 26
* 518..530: 25.6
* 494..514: 26.3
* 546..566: 26.2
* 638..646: 24.8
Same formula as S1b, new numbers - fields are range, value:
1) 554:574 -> 26.4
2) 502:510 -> 27.3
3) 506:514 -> 26.2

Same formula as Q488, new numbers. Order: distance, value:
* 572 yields 26.45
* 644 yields 24.35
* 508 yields 26.6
